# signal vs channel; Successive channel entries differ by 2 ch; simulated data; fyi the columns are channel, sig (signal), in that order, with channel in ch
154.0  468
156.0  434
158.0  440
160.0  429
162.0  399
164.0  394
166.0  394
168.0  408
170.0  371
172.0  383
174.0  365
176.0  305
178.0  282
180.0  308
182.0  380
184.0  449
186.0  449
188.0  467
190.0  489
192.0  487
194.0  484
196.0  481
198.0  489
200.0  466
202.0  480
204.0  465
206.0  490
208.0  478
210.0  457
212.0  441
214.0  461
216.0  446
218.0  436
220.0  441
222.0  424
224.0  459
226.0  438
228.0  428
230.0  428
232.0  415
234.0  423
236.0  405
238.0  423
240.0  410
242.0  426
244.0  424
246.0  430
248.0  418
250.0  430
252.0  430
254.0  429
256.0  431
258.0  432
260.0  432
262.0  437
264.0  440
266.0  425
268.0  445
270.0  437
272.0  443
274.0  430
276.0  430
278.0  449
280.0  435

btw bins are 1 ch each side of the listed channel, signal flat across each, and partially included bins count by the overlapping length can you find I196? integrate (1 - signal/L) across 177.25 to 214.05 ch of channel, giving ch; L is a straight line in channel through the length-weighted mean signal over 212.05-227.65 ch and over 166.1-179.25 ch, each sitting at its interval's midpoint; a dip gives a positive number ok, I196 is -4.65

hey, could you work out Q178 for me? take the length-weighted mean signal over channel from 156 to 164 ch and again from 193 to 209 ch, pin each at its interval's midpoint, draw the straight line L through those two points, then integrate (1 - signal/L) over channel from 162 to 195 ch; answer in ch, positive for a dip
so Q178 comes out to 3.45 ch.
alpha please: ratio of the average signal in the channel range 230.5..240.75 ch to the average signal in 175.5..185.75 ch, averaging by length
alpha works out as 1.17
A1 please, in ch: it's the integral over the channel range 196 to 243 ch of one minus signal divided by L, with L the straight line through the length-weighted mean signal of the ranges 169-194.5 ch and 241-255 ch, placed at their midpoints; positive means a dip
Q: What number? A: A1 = -3.48 ch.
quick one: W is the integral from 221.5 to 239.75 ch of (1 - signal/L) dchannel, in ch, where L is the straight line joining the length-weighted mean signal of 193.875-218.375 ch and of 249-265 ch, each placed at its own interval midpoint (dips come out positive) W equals 1.0 ch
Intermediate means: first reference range 467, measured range 426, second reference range 433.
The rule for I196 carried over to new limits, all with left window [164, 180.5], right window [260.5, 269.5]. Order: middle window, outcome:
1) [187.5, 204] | -4.5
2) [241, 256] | -0.2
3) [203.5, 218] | -2.7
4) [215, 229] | -1.4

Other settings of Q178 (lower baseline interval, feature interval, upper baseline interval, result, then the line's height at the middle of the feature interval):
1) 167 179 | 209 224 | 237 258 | -1.9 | 395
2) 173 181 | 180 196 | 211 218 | -4.3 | 354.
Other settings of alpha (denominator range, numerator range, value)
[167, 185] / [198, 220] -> 1.28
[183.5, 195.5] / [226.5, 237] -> 0.89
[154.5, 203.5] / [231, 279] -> 1.02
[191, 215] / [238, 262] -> 0.90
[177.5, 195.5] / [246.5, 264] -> 1.01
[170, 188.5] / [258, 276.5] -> 1.17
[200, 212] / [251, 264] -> 0.92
